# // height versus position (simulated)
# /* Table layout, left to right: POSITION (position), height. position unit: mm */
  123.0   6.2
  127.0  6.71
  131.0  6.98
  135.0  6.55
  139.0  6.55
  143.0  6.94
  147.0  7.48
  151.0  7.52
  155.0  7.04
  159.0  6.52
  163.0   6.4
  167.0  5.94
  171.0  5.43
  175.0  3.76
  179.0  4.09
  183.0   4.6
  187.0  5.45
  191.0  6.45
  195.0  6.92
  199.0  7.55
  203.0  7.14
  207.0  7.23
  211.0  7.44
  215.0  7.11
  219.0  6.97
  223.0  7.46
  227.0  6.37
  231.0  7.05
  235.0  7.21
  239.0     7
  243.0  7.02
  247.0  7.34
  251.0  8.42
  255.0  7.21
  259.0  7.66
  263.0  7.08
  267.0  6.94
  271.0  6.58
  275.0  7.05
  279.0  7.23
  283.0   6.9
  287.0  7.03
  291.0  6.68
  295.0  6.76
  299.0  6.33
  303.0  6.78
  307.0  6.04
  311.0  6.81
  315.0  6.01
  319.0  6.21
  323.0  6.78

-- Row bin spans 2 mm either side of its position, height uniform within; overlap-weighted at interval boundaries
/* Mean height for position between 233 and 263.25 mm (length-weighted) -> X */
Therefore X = 7.38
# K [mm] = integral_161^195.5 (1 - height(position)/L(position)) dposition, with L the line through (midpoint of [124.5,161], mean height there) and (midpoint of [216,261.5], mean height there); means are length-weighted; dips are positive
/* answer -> 8.1 mm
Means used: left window 6.91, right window 7.24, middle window 5.38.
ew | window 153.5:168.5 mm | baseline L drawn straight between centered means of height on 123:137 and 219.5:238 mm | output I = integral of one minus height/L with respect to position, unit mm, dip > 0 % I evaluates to 0.7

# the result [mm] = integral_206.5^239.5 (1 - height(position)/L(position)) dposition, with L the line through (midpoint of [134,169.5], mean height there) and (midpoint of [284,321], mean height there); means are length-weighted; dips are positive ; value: -2.2 mm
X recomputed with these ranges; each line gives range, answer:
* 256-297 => 7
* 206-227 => 7.16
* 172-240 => 6.44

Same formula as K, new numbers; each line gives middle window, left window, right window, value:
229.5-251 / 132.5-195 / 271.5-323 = -2.8 mm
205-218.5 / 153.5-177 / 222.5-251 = -1.1 mm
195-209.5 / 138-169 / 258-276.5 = -0.7 mm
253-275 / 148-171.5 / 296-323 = -2.1 mm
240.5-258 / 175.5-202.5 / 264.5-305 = -2.8 mm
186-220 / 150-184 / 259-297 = -4.8 mm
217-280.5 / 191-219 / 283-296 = -1.5 mm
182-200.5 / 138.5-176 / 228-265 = 1.4 mm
